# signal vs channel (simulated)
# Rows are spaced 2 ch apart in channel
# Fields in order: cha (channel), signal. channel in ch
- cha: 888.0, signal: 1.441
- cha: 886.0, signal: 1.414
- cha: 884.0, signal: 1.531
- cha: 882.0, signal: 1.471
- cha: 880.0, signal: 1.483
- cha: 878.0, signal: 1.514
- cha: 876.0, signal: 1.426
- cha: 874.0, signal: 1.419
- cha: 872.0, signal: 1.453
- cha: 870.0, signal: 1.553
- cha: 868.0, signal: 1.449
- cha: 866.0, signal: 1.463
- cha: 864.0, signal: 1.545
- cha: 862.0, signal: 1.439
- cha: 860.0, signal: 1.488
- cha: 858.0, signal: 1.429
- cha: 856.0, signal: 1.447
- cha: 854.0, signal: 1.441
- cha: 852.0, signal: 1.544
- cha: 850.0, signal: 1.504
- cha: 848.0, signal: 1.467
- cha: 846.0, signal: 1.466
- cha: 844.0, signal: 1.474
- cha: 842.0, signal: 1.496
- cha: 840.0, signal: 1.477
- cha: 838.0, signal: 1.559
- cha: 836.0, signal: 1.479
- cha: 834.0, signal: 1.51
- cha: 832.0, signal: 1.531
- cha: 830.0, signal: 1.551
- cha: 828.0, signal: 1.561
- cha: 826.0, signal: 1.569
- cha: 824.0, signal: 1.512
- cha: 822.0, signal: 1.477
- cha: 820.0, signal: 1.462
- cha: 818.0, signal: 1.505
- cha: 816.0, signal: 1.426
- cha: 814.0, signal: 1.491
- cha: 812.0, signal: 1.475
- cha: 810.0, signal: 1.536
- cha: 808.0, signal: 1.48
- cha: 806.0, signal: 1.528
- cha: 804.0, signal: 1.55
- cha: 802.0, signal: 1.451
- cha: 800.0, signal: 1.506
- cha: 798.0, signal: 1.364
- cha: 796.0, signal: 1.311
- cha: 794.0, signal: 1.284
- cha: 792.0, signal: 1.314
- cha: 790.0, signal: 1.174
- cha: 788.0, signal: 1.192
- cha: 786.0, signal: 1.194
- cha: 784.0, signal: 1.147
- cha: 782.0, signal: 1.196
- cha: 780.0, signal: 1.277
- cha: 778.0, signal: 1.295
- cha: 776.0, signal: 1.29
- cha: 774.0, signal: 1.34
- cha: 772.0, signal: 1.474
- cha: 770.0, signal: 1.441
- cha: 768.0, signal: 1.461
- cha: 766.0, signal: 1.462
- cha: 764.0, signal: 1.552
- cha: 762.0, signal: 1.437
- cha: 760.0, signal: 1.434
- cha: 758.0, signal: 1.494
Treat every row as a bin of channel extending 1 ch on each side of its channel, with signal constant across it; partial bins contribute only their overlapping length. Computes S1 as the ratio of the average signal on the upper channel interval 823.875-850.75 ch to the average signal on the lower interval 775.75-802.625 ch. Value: 1.18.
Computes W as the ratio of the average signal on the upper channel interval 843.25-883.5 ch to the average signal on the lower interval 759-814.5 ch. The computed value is 1.1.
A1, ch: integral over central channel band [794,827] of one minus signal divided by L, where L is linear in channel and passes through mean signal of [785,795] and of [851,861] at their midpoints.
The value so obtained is -4.2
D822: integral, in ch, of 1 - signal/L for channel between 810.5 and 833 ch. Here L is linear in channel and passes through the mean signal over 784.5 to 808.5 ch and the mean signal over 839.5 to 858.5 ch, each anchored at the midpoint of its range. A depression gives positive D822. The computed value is -1.48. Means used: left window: 1.36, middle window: 1.51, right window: 1.48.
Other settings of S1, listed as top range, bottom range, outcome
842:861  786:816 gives 1.05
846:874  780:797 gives 1.20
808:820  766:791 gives 1.14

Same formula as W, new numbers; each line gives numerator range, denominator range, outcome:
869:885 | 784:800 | 1.17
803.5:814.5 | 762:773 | 1.02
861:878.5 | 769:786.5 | 1.13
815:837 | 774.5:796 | 1.21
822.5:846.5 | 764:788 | 1.14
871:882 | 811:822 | 0.99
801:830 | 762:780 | 1.07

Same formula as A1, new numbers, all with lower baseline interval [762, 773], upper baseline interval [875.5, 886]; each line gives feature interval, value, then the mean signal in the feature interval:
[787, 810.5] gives 1.4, 1.39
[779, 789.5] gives 2.0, 1.2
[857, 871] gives 0.0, 1.48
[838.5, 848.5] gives 0.0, 1.48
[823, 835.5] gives -0.5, 1.54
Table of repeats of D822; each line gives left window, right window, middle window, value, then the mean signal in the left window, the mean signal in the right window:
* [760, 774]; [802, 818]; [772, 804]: 3.77 ch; 1.46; 1.5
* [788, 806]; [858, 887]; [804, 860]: -3.19 ch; 1.37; 1.47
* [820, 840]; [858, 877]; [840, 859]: 0.25 ch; 1.52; 1.47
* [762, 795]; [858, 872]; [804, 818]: -1.14 ch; 1.32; 1.48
